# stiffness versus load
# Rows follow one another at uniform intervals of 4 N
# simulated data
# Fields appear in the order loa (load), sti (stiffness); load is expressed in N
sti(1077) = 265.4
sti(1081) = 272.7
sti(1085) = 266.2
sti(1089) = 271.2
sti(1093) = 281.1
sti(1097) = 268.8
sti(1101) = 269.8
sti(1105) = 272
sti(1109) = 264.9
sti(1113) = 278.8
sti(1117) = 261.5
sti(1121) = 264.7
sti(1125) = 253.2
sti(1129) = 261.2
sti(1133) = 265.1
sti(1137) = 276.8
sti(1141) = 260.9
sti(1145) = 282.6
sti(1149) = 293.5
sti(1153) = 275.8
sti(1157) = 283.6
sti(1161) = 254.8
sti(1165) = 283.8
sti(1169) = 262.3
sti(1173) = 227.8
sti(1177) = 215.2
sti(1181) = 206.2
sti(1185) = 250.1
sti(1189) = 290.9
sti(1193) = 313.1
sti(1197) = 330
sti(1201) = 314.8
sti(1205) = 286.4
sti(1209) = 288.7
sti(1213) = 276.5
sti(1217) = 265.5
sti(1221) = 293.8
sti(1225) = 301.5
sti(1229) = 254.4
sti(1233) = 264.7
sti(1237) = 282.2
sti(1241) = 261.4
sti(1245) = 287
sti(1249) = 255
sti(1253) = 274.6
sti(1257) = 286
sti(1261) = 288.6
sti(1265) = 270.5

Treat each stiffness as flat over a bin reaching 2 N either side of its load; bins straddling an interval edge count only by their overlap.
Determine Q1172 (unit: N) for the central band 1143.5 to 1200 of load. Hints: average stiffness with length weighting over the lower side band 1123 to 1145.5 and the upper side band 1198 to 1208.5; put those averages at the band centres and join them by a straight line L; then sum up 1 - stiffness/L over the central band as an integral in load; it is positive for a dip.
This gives 3.0 N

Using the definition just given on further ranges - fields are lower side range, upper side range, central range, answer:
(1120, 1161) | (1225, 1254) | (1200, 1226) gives -1.7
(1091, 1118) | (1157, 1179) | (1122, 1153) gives -1.1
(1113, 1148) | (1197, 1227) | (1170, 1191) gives 3.2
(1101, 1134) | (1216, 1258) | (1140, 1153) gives -0.6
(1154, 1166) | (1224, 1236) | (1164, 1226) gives -0.5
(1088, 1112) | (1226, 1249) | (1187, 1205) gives -2.6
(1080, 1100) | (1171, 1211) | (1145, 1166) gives -0.5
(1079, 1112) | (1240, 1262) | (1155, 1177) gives 1.2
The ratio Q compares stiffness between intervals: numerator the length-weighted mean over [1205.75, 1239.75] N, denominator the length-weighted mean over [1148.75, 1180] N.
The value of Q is 1.08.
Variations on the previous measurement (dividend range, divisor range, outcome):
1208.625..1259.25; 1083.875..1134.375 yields 1.03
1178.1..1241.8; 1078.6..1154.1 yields 1.03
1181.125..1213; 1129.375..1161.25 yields 1.06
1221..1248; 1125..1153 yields 1.01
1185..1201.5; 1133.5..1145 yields 1.12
